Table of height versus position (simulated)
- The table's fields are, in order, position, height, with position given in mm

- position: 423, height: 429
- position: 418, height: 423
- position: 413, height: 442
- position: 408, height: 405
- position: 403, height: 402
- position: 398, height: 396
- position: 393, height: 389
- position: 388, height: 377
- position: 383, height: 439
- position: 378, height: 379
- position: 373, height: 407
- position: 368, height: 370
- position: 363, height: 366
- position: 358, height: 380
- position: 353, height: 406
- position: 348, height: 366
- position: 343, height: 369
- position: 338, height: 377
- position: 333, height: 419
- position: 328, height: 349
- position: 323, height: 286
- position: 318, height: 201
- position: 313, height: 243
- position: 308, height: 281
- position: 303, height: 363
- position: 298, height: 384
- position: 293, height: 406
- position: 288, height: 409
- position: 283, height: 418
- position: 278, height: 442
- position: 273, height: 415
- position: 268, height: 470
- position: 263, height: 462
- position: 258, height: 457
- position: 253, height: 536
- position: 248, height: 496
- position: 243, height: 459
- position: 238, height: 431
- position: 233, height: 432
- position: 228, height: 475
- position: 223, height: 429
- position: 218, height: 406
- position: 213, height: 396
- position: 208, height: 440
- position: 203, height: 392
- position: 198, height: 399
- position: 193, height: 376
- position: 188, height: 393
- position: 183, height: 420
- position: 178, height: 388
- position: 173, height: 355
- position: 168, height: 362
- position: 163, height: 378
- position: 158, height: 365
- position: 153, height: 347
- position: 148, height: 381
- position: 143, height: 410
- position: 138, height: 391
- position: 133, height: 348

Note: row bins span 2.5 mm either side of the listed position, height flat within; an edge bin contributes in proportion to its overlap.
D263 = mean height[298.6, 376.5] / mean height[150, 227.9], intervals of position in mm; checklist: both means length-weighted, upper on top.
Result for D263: 0.88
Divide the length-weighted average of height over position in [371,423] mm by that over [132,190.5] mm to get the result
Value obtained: 1.07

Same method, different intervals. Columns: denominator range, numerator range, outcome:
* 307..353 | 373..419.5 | 1.24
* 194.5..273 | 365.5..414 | 0.90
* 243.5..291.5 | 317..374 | 0.79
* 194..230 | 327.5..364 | 0.91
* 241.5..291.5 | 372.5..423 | 0.89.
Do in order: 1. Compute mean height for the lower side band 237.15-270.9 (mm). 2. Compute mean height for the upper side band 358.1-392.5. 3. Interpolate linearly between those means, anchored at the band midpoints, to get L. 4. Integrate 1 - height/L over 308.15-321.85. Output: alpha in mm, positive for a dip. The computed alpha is 6.1 mm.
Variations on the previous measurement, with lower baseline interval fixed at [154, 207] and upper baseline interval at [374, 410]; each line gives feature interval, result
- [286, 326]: 7.3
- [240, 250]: -2.2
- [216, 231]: -2.0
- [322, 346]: 1.8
